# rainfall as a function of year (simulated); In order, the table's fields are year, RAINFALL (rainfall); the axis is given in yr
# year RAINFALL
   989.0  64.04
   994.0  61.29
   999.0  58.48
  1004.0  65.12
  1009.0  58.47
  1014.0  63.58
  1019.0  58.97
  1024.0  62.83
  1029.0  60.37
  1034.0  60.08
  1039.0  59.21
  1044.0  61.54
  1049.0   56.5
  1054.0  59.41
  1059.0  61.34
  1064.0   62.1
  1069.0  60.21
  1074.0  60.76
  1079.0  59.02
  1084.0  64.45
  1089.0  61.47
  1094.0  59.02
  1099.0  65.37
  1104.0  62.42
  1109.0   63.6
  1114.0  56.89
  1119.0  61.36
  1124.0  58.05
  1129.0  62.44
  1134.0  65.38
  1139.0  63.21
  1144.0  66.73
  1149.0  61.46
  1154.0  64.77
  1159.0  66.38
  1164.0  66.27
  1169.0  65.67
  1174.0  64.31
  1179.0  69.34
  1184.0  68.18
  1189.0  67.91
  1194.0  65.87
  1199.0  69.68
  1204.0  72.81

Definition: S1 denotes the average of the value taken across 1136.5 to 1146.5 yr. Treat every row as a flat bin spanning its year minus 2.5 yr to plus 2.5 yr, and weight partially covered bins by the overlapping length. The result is 65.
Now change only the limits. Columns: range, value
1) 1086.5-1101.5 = 62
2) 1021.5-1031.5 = 61.6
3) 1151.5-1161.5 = 65.6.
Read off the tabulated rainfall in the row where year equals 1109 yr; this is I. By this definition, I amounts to 63.6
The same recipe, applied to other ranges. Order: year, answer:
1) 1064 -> 62.1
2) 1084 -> 64.45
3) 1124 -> 58.05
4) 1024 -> 62.83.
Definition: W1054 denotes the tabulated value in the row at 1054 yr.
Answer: 59.41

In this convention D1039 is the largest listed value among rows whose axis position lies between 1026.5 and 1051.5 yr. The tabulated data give 61.54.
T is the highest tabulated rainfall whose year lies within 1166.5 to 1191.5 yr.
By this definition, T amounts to 69.34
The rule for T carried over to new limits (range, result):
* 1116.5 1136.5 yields 65.38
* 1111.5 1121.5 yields 61.36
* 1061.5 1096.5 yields 64.45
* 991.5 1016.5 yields 65.12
